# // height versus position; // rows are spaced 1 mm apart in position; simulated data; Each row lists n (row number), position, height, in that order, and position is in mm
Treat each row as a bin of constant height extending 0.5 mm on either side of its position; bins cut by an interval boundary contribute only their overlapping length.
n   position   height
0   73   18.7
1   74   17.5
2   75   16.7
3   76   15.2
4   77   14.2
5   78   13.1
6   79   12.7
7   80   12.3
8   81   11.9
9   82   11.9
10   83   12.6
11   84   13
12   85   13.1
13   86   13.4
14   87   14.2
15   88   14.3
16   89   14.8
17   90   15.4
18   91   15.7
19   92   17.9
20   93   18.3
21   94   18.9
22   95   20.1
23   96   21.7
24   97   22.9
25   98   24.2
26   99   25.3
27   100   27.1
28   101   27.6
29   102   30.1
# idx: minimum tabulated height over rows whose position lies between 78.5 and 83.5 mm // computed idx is 11.9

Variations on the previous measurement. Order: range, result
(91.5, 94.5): 17.9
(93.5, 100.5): 18.9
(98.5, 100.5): 25.3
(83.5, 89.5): 13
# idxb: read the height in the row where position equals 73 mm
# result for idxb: 18.7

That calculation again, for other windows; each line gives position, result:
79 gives 12.7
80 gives 12.3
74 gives 17.5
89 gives 14.8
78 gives 13.1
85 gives 13.1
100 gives 27.1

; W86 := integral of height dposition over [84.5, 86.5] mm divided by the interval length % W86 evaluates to 13.2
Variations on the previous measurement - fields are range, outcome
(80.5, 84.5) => 12.4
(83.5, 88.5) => 13.6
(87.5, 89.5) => 14.6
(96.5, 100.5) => 24.9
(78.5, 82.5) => 12.2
